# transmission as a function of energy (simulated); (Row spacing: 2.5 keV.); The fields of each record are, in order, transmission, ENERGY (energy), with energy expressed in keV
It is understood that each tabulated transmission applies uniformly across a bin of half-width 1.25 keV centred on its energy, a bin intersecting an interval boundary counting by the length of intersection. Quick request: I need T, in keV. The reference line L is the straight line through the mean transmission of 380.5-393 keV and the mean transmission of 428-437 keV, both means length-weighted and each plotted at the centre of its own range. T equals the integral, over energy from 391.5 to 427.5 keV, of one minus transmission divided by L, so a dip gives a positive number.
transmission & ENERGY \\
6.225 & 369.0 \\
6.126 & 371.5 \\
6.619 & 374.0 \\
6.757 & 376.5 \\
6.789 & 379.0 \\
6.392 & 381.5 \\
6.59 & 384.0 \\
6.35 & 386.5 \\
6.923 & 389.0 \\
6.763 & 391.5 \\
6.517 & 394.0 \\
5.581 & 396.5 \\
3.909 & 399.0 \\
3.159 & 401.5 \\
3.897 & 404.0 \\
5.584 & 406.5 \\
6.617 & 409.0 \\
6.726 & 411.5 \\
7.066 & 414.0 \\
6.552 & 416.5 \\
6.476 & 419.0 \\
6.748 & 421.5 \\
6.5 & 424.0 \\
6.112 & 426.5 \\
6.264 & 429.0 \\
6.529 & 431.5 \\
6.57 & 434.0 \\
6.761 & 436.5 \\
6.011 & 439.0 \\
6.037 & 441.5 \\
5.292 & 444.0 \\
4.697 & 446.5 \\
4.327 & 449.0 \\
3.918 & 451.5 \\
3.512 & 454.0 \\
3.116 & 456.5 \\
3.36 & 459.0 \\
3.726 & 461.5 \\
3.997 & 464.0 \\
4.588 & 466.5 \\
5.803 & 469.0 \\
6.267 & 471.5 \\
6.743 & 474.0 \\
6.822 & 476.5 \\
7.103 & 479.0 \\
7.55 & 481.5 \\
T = 3.9 keV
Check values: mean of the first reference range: 6.61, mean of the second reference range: 6.52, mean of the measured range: 5.85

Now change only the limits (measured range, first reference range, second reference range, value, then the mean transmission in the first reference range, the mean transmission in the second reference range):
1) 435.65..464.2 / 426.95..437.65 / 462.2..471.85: 6.1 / 6.5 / 4.98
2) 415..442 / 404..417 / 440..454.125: -4.6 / 6.26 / 4.74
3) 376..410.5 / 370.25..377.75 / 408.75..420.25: 4.0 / 6.5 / 6.69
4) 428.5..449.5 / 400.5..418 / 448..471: -4.8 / 5.7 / 4.11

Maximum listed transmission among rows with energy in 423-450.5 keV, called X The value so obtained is 6.761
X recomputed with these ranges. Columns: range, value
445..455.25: 4.697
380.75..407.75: 6.923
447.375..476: 6.743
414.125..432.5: 6.748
